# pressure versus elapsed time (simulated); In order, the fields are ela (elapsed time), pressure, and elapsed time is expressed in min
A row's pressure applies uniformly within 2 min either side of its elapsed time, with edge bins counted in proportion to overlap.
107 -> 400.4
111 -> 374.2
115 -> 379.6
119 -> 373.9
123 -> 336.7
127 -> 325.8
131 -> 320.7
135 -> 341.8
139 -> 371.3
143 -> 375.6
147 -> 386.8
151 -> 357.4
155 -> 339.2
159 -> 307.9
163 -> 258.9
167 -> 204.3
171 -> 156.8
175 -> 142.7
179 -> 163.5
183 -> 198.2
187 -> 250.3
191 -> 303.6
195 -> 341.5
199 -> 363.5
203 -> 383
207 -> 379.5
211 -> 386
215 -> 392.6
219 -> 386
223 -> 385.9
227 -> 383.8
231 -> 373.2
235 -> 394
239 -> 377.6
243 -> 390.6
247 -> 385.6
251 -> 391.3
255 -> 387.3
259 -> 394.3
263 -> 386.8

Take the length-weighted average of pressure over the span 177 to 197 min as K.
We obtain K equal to 251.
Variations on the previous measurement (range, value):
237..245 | 384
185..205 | 328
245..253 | 388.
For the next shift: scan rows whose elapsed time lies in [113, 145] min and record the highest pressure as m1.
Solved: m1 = 379.6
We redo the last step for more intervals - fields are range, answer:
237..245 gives 390.6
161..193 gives 303.6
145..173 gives 386.8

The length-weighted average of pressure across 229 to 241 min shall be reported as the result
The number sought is 382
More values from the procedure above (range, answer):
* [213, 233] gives 384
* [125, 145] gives 347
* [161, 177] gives 191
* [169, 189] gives 182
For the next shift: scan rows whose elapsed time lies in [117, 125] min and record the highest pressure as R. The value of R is 373.9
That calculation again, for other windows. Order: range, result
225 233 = 383.8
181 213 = 386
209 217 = 392.6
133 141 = 371.3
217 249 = 394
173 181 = 163.5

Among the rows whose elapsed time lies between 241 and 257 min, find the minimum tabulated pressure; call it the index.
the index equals 385.6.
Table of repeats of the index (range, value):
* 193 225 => 341.5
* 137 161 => 307.9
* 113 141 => 320.7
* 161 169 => 204.3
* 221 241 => 373.2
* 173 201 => 142.7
